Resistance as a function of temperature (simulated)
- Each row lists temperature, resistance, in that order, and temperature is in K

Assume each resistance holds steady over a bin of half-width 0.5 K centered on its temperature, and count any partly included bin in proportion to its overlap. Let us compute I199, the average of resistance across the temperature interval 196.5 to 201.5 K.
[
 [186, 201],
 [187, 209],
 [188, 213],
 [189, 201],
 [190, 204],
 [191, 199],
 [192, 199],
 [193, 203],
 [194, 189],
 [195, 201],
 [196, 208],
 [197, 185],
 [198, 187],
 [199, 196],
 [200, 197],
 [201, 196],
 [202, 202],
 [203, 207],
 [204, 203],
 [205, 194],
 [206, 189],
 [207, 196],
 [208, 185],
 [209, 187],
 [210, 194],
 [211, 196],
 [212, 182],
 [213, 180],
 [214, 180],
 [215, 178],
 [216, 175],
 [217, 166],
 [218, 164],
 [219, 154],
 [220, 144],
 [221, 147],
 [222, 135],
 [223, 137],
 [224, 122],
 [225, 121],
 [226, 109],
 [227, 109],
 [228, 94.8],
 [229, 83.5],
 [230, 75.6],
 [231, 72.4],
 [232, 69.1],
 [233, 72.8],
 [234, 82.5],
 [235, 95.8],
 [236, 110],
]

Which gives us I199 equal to 192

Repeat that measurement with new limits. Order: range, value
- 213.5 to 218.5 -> 173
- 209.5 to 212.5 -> 191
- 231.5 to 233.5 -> 70.9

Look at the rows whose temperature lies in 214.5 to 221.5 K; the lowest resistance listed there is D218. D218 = 144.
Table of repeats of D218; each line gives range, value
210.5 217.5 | 166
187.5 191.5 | 199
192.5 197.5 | 185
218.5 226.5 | 109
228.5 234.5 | 69.1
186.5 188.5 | 209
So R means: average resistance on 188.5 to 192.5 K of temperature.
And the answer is 201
